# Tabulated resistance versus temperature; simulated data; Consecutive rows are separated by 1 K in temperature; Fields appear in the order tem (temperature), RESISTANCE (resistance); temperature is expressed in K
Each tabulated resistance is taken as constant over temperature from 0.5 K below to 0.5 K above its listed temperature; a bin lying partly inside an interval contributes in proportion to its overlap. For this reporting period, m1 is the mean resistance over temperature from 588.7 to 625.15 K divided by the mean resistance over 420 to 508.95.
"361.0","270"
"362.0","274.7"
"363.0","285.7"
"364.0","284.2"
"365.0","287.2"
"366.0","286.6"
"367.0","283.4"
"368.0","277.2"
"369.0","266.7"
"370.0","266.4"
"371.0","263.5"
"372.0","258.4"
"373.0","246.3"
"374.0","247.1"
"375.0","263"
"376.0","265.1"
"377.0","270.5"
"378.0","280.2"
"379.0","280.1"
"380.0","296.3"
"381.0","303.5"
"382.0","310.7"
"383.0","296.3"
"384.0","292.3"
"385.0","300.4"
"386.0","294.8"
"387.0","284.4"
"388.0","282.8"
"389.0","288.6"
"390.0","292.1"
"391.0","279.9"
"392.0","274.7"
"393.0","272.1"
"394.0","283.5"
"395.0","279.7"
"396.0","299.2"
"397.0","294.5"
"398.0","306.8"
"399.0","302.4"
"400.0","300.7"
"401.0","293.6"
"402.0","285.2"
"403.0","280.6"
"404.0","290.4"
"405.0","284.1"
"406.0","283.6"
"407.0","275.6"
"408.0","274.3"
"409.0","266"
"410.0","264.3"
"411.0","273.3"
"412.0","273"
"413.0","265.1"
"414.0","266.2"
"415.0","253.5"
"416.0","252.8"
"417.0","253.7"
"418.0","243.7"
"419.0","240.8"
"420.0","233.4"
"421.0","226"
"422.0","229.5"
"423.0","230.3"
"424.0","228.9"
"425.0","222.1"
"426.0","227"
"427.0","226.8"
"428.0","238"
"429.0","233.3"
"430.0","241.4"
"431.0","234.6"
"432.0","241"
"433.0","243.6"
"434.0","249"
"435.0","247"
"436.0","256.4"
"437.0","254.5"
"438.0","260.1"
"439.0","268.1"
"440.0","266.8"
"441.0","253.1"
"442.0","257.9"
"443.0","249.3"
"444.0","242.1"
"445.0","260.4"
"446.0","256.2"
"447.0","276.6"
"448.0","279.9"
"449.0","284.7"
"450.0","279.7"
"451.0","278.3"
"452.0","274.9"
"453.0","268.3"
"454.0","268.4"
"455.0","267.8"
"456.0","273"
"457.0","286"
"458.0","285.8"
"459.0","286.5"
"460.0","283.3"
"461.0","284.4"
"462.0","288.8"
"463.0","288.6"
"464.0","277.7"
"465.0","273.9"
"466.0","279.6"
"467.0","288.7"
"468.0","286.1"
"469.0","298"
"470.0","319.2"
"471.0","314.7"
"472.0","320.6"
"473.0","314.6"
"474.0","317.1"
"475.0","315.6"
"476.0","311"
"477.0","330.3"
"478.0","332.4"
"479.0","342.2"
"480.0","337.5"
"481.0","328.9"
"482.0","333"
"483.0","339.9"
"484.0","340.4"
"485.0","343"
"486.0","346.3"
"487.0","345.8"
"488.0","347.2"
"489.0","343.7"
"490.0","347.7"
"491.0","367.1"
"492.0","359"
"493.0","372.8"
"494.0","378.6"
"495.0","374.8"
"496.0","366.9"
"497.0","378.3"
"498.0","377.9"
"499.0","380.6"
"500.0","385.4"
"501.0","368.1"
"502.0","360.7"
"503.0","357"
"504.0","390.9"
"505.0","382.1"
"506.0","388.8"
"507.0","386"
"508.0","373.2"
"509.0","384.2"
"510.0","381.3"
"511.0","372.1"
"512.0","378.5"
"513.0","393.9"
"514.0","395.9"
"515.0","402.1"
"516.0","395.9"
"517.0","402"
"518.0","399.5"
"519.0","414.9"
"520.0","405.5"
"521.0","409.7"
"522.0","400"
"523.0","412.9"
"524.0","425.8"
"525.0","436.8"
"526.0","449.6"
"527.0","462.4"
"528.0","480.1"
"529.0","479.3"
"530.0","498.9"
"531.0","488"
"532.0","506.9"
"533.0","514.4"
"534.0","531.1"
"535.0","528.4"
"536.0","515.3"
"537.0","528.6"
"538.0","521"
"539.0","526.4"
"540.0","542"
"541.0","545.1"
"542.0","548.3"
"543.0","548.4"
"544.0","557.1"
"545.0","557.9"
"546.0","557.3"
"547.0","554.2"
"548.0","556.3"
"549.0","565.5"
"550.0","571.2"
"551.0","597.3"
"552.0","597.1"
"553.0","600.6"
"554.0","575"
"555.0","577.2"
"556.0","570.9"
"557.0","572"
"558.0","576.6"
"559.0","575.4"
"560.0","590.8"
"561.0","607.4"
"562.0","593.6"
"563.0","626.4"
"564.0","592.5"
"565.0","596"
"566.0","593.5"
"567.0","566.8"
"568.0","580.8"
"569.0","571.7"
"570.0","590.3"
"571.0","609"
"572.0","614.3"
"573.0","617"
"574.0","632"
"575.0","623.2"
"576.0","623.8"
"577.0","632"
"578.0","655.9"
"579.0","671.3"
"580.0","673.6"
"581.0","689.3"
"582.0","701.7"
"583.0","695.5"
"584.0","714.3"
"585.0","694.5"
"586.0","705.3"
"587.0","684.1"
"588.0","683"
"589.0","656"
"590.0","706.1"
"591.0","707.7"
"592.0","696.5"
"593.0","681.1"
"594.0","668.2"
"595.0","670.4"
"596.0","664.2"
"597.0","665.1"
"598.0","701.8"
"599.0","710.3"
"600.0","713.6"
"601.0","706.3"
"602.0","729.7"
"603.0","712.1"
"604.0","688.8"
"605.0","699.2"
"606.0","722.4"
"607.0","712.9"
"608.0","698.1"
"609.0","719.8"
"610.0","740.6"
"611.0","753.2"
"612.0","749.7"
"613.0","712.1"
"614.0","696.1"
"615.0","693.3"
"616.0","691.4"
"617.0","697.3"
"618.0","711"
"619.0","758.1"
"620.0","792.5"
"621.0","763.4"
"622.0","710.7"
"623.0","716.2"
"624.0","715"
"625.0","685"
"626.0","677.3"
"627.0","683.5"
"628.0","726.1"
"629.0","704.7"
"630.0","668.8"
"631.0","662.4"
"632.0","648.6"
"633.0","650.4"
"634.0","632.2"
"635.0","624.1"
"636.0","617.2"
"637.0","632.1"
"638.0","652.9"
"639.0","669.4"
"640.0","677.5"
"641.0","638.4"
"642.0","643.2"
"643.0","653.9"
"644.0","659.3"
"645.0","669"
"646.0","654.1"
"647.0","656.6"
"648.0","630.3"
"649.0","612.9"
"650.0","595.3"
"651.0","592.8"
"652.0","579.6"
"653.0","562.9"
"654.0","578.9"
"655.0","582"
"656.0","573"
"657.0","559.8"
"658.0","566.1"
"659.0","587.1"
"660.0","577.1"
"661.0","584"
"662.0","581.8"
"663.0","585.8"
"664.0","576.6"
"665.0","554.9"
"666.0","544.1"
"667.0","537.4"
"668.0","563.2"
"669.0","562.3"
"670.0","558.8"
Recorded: 2.4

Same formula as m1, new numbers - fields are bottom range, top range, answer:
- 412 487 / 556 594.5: 2.31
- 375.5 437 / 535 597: 2.28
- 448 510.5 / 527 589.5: 1.79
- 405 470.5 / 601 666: 2.51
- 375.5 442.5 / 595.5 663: 2.49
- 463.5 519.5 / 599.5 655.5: 1.92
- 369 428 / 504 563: 1.82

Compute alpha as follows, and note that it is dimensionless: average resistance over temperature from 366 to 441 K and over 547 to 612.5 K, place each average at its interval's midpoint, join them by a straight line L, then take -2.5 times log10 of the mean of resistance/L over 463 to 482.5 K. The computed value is 0.32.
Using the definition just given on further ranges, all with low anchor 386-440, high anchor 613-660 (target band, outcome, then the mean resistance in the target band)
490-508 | 0.11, 374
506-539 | 0.04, 440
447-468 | 0.22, 280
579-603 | -0.20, 692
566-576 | -0.12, 601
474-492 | 0.14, 338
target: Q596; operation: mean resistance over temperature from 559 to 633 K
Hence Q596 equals 676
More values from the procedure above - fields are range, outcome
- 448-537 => 363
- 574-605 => 684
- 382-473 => 271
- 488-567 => 472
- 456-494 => 319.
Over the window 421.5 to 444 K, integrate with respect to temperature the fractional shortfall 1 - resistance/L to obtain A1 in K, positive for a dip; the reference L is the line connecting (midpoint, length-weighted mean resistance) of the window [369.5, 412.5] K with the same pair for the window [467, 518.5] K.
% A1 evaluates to 5.0 K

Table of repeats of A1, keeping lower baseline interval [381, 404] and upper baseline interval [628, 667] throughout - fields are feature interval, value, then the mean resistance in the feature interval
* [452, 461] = 2.3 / 278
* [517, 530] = 0.7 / 433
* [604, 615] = -2.9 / 718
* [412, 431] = 5.1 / 240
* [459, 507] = 8.4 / 336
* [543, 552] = -1.4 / 566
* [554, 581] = -4.8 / 606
